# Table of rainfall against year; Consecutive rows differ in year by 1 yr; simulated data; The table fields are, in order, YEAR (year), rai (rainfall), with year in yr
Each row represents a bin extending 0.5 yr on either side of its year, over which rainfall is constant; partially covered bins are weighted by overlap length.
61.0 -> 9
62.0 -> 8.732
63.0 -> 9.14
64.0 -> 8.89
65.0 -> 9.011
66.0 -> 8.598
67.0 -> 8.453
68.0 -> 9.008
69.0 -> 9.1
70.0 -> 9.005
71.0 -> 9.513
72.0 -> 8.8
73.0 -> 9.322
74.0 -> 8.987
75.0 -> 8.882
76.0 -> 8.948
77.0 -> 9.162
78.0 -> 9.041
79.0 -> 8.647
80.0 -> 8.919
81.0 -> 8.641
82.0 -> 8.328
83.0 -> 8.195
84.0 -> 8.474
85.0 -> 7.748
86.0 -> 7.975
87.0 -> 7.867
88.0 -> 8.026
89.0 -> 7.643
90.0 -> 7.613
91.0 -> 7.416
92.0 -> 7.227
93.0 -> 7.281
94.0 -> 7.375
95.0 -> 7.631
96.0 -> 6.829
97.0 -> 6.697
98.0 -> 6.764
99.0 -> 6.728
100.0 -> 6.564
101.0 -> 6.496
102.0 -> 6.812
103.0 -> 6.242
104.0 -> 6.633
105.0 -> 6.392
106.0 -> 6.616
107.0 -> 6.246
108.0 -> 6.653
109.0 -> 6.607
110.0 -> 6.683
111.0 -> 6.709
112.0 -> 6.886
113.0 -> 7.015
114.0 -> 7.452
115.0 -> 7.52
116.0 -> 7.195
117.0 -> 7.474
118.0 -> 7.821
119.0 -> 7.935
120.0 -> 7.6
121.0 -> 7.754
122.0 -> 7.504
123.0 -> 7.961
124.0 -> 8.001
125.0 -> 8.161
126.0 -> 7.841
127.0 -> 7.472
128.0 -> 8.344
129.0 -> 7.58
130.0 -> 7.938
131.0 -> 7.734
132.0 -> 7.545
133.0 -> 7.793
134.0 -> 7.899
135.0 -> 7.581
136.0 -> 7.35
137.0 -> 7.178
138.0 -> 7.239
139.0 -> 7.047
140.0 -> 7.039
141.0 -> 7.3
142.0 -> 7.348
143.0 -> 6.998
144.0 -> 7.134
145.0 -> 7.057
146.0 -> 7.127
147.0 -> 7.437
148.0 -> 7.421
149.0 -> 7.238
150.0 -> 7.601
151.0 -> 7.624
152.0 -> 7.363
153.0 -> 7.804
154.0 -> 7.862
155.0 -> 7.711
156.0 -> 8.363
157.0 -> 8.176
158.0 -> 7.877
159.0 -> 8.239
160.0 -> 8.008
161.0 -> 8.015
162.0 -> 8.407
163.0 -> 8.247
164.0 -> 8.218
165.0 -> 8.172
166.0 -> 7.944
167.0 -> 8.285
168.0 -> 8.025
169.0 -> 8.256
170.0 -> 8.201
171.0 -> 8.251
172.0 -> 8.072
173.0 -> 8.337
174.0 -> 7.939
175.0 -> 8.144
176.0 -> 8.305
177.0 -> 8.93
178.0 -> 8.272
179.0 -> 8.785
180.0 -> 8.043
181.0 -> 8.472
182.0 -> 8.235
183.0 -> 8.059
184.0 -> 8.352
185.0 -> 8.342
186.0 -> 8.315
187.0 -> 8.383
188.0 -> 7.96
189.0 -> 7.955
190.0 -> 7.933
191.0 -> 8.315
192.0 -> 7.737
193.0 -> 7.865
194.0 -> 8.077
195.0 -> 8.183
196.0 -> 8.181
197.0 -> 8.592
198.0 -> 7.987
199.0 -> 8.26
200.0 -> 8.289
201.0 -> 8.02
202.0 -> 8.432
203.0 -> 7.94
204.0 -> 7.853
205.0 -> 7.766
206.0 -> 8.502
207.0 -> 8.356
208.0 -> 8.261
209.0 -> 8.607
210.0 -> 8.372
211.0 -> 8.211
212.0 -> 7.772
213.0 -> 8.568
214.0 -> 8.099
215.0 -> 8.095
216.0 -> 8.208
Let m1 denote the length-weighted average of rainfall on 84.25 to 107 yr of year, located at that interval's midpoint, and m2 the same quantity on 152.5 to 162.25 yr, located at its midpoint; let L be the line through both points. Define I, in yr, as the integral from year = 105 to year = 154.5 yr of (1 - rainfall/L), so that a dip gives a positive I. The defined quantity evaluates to 1.50 yr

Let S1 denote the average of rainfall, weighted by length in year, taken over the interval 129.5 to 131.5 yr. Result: 7.84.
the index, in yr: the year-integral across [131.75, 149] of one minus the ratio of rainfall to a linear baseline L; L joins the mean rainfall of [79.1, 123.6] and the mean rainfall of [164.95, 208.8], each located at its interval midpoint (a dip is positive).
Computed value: 0.9 yr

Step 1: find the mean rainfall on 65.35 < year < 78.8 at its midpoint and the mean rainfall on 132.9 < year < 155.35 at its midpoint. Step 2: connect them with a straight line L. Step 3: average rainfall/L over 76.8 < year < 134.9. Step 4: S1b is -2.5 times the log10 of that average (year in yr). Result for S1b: 0.10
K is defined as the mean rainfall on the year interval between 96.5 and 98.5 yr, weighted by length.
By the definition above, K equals 6.73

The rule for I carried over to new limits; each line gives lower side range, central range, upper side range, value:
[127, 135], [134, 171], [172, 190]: 1.39 yr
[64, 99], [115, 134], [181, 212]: 1.09 yr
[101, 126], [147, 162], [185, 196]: -0.31 yr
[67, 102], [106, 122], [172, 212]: 1.87 yr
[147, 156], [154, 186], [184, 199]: -1.44 yr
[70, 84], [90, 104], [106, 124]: 1.88 yr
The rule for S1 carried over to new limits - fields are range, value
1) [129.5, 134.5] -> 7.78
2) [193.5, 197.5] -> 8.26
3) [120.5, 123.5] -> 7.74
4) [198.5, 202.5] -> 8.25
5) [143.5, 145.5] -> 7.1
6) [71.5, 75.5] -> 9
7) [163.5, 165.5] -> 8.2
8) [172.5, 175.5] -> 8.14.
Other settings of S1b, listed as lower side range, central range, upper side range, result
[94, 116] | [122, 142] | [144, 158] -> -0.05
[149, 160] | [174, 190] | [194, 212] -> -0.03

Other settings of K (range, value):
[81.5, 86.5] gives 8.14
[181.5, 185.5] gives 8.25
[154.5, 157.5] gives 8.08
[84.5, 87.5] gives 7.86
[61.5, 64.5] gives 8.92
